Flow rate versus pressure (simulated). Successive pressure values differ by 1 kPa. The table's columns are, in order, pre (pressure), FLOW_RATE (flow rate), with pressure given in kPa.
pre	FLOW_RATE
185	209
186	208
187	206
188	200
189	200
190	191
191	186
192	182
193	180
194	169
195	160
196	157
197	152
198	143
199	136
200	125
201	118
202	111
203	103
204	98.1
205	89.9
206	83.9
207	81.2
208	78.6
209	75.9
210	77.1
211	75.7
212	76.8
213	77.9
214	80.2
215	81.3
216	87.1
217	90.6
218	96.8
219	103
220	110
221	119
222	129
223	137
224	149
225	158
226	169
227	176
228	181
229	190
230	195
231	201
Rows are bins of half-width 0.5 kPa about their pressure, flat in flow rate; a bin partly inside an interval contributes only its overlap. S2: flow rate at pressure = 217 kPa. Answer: 90.6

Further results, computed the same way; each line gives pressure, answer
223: 137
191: 186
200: 125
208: 78.6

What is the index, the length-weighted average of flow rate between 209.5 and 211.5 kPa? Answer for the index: 76.4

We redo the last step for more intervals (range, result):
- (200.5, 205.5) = 104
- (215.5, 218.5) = 91.5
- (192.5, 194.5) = 174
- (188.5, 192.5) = 190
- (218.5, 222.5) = 115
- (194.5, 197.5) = 156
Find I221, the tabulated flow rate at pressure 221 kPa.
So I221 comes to 119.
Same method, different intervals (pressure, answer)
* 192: 182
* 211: 75.7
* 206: 83.9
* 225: 158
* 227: 176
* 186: 208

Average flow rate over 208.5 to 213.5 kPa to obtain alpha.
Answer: 76.7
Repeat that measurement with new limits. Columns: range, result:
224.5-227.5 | 168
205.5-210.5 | 79.3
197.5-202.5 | 127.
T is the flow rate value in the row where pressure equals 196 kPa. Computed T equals 157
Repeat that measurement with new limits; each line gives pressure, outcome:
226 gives 169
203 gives 103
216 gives 87.1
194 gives 169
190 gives 191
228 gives 181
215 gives 81.3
